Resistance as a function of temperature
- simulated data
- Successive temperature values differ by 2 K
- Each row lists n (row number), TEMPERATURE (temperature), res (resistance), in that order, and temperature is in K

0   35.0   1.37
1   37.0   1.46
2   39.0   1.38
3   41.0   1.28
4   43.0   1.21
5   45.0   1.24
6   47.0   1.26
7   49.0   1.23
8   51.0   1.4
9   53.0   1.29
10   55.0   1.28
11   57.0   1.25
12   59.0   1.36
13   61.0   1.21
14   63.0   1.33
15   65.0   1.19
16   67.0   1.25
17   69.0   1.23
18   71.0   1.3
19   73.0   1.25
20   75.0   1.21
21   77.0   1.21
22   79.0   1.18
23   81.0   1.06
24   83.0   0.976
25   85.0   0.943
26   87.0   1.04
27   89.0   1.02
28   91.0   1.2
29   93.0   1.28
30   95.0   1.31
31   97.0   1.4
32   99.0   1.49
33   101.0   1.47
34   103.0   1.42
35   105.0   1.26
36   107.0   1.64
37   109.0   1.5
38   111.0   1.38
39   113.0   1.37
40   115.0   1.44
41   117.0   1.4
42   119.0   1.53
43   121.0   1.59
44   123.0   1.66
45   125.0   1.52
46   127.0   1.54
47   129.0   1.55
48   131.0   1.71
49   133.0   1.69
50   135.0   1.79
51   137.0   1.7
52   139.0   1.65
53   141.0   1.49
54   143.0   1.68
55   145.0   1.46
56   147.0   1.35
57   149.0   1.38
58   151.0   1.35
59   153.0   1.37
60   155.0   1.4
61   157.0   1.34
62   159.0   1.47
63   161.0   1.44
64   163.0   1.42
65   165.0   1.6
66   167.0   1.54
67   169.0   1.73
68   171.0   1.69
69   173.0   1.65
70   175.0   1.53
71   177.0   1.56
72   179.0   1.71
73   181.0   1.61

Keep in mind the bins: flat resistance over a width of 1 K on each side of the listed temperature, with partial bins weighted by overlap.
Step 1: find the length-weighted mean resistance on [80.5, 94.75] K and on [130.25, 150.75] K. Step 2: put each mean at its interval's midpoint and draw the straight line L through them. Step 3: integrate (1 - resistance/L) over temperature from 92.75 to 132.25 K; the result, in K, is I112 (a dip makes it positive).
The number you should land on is -4.9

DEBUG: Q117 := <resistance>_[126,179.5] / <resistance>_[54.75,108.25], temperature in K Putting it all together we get 1.24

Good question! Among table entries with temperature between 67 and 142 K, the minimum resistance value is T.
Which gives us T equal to 0.943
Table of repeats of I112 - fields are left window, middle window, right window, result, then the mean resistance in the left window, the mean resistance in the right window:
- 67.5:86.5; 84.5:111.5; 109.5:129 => 0.2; 1.15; 1.5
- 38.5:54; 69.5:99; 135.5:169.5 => 3.8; 1.28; 1.49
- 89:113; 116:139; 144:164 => -3.7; 1.38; 1.4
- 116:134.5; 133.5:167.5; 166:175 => 2.4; 1.58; 1.64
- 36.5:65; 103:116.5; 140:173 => -0.3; 1.29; 1.49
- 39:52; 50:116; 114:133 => 6.3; 1.28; 1.56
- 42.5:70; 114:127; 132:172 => -0.7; 1.27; 1.53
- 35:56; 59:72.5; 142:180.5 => 0.8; 1.31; 1.51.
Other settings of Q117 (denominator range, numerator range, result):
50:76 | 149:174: 1.17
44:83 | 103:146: 1.25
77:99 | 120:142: 1.40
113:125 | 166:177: 1.07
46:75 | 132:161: 1.18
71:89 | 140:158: 1.28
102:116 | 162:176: 1.11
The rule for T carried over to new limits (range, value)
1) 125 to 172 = 1.34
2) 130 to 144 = 1.49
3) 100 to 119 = 1.26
